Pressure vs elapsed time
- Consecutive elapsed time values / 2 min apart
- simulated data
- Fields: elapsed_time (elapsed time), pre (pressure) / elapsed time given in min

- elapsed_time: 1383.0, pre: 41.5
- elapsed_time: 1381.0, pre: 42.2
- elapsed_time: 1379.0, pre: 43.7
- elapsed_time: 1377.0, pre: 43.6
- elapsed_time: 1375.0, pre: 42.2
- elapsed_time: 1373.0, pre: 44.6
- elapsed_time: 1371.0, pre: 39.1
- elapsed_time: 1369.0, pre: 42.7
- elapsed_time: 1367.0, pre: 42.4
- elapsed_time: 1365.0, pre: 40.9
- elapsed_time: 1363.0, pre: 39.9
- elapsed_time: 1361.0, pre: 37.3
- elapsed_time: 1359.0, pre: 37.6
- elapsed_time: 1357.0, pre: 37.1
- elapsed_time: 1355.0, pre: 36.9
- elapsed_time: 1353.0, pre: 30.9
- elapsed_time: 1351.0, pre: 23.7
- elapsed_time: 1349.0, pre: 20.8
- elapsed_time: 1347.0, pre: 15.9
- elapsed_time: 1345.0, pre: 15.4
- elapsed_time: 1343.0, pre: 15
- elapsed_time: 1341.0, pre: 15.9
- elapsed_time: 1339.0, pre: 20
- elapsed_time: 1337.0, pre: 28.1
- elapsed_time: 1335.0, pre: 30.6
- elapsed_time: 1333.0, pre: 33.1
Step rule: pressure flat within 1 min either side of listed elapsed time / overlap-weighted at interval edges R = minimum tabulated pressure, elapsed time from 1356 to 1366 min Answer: 37.1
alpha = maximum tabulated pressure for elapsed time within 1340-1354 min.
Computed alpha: 30.9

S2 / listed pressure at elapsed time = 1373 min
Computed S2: 44.6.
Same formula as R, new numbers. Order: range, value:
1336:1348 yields 15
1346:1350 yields 15.9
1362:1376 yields 39.1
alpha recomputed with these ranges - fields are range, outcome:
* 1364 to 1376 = 44.6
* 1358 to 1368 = 42.4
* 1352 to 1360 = 37.6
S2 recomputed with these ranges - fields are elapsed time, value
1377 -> 43.6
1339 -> 20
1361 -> 37.3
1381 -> 42.2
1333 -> 33.1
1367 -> 42.4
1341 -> 15.9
